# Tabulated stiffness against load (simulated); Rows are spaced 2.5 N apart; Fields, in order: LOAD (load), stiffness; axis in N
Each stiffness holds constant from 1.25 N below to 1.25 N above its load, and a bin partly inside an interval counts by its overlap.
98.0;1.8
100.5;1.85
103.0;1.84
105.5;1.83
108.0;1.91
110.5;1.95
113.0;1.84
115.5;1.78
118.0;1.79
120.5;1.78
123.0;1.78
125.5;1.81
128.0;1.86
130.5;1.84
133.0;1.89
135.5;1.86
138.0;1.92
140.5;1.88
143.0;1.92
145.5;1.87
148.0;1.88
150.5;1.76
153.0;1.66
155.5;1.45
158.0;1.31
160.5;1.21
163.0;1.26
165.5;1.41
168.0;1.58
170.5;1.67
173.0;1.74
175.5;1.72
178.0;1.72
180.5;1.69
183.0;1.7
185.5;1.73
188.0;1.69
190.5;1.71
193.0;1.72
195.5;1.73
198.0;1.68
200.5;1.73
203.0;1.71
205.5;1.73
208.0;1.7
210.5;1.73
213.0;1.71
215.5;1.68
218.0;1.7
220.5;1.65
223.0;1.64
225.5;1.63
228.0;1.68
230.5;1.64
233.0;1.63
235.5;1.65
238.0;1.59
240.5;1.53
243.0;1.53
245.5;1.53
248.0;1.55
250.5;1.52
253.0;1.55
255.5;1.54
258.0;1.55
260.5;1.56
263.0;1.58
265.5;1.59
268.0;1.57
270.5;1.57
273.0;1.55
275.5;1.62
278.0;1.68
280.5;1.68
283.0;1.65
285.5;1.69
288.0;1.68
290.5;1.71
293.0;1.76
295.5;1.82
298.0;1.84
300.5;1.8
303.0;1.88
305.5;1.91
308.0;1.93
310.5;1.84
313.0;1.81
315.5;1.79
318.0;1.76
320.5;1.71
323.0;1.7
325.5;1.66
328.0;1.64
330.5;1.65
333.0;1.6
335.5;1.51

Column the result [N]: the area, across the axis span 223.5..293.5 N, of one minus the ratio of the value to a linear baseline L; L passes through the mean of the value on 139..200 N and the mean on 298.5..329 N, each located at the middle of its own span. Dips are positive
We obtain 5.3 N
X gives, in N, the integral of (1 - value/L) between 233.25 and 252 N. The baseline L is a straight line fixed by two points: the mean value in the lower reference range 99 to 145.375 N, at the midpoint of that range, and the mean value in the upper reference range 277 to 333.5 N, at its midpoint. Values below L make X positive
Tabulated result 2.4 N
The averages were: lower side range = 1.85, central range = 1.56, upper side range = 1.75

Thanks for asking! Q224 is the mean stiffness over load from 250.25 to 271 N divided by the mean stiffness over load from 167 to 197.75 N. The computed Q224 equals 0.9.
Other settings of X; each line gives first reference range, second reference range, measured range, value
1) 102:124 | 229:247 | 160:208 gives 1.3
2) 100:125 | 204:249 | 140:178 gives 2.9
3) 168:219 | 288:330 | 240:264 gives 2.7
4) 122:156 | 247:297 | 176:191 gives 0.4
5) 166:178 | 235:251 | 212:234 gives -1.1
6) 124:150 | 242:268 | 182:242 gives -0.4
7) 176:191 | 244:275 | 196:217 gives -0.6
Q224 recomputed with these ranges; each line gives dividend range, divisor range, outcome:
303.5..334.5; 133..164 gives 1.04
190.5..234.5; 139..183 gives 1.03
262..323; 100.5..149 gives 0.93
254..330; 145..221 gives 1.03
